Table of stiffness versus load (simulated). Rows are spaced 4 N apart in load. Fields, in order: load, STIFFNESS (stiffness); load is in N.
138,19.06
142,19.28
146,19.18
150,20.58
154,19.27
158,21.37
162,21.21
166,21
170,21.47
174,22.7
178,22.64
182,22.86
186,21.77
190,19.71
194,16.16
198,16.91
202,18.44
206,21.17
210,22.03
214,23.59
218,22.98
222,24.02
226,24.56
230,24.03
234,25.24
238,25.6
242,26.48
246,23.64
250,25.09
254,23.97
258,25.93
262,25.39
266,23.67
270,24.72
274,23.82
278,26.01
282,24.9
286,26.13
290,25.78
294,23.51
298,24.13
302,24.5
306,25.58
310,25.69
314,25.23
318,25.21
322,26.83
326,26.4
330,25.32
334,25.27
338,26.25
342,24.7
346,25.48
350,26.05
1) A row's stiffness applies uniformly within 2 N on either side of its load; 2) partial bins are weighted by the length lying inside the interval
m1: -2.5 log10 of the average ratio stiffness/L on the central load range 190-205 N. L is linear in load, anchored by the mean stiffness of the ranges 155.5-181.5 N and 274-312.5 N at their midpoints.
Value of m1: 0.26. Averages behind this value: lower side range 21.7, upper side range 25.1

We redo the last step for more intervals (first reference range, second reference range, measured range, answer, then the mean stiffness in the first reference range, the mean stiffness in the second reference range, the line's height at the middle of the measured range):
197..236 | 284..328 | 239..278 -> -0.05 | 22.4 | 25.4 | 23.8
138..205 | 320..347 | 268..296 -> -0.04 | 20.3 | 25.8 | 24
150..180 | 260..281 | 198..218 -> 0.08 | 21.3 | 24.7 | 22.7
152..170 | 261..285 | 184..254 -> 0.02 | 20.8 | 24.8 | 22.9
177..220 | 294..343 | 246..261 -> -0.09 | 20.7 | 25.4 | 22.8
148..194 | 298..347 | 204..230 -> -0.03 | 21.1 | 25.5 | 22.4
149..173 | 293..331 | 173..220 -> 0.05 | 20.9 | 25.3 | 21.9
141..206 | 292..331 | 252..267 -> -0.06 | 20.3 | 25.2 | 23.4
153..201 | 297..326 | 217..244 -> -0.10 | 20.6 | 25.4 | 22.5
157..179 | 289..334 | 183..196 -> 0.14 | 21.7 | 25.3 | 22.2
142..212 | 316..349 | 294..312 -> 0.00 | 20.5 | 25.7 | 24.7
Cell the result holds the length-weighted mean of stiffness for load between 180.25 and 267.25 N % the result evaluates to 22.9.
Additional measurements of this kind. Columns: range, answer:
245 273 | 24.6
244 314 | 24.9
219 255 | 24.7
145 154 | 19.8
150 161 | 20.4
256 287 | 25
